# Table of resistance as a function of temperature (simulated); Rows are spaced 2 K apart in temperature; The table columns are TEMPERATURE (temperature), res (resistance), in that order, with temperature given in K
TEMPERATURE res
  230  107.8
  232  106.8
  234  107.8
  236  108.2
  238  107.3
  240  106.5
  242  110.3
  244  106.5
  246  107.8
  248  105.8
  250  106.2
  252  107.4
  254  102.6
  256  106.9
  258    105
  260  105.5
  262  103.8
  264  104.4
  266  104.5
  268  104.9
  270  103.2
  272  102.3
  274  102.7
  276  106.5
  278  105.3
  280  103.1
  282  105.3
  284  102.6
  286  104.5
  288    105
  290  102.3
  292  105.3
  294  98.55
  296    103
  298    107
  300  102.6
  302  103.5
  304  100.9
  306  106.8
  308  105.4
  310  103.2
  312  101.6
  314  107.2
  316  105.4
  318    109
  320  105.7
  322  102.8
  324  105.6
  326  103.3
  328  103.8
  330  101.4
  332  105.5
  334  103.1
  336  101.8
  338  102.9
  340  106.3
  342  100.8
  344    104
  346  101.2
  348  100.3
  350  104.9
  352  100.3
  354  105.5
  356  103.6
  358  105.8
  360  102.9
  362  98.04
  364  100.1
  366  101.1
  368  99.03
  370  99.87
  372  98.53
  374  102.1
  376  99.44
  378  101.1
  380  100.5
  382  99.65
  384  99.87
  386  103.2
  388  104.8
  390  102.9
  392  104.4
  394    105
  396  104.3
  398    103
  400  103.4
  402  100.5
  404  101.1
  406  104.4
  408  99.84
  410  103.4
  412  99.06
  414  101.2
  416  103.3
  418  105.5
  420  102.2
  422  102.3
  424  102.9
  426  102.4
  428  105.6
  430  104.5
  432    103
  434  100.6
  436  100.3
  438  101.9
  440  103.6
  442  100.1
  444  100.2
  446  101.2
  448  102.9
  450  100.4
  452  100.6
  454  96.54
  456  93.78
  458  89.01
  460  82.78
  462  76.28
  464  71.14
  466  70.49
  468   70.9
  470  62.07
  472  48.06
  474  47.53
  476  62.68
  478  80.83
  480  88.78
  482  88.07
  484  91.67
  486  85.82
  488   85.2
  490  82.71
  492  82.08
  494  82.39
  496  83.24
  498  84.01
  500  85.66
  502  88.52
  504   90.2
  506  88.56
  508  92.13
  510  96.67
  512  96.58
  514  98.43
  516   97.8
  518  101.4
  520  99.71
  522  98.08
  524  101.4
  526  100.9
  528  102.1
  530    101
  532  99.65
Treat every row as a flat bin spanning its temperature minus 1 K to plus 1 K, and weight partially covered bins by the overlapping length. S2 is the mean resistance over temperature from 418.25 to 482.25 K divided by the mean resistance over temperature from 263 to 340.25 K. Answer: 0.86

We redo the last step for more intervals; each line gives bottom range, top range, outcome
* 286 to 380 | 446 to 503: 0.80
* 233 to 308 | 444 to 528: 0.83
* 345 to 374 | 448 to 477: 0.76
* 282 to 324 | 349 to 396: 0.98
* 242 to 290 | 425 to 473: 0.87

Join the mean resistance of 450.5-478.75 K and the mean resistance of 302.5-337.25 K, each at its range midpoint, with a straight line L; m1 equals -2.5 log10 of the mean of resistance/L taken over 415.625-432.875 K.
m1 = -0.233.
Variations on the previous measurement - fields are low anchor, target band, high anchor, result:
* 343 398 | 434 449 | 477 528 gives -0.06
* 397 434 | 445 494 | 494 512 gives 0.15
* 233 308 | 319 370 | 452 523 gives -0.05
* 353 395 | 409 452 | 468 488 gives -0.18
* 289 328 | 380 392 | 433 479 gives -0.09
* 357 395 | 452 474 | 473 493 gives 0.11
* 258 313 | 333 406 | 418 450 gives 0.01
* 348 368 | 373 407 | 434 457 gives -0.01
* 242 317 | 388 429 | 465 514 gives -0.14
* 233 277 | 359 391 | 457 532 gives -0.06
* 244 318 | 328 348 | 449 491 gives -0.06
